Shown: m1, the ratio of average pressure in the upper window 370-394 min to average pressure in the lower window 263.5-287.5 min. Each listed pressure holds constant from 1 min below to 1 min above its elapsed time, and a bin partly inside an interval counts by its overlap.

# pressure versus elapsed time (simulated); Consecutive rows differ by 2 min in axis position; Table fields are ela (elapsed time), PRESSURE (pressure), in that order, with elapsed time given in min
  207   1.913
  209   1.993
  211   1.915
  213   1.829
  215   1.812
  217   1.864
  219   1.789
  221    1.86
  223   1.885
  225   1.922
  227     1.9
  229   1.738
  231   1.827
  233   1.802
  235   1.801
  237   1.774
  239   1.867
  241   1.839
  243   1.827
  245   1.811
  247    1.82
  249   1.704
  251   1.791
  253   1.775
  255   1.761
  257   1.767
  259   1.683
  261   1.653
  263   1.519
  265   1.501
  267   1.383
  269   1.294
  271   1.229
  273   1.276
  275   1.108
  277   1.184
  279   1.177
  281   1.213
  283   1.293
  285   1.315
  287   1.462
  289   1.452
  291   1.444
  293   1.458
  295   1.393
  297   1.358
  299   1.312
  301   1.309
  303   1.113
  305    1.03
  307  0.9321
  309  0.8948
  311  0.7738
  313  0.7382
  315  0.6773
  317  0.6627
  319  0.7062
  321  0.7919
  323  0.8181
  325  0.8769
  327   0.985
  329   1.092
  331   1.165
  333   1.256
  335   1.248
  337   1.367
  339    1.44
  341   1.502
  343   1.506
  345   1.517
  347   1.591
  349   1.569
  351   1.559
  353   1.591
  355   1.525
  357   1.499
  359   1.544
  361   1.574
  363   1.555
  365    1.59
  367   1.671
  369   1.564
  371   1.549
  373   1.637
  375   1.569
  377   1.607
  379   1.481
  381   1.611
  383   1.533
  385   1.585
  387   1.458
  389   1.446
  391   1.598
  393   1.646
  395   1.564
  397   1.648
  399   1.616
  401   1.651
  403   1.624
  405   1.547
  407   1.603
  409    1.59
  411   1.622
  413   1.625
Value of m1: 1.21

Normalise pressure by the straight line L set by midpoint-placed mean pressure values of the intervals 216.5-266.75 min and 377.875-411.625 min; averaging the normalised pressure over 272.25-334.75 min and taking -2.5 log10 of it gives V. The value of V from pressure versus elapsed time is 0.46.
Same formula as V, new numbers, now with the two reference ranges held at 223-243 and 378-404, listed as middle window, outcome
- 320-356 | 0.26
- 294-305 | 0.33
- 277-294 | 0.29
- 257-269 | 0.16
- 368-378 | 0.01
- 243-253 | 0.01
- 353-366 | 0.05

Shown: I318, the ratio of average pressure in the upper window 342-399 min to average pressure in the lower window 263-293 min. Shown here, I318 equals 1.18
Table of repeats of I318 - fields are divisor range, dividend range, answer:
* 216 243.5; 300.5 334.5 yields 0.51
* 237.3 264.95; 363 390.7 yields 0.89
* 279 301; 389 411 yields 1.18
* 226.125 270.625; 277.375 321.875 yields 0.65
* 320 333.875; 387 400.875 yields 1.59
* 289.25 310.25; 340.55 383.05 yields 1.27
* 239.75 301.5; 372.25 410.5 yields 1.06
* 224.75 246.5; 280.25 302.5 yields 0.75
